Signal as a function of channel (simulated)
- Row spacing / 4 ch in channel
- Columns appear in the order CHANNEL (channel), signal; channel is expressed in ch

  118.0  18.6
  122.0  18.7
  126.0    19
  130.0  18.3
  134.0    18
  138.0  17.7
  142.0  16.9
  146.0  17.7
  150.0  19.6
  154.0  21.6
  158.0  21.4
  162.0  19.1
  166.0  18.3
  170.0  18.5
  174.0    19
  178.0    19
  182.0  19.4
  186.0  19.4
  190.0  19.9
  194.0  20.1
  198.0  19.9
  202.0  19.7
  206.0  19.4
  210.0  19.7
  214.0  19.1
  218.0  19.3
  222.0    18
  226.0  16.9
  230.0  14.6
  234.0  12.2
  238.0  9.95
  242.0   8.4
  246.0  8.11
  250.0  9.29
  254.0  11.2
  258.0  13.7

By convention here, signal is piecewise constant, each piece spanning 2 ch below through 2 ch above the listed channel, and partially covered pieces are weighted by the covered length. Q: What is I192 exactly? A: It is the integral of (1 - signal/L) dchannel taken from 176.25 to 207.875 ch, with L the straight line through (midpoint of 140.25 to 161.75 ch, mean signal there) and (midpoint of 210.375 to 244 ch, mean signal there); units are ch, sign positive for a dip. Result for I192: -4.7 ch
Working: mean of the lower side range 19.4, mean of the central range 19.6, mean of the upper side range 15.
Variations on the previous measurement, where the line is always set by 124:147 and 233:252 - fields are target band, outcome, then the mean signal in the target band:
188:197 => -4.4 ch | 20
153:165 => -3.2 ch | 20.4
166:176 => -2.3 ch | 18.7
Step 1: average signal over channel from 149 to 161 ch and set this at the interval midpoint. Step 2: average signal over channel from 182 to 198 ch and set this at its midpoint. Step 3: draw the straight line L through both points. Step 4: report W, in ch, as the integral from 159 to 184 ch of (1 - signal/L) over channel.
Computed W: 1.6 ch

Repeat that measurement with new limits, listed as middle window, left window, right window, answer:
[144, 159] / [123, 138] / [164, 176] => -1.2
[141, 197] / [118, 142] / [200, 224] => -1.9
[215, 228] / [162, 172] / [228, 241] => -4.8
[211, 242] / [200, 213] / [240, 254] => -1.8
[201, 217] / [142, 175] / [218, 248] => -4.7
